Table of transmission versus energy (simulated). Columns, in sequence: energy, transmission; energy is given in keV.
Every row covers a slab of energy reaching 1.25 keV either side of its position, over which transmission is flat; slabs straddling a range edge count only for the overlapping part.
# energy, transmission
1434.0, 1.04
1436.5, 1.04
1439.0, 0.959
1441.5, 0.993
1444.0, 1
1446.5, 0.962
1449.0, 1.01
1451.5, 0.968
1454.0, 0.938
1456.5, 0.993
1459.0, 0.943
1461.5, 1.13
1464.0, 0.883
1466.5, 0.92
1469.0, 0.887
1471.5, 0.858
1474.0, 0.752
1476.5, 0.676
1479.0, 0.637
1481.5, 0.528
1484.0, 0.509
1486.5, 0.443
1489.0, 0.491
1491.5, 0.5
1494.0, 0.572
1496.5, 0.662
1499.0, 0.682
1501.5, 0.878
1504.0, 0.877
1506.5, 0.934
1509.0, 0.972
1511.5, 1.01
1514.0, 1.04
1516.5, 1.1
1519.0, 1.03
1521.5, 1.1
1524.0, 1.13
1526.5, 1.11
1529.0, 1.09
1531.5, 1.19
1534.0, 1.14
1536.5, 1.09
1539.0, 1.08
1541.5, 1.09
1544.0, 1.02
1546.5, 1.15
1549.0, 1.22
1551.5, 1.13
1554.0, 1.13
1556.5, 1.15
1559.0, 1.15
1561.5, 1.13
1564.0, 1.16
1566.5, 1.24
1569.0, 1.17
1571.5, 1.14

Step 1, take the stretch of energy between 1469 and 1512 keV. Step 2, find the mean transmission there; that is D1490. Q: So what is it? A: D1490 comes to 0.705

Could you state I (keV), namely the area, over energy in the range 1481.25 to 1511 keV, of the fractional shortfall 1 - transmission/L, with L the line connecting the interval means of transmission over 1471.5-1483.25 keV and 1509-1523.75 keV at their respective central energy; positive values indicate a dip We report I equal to 6.2 keV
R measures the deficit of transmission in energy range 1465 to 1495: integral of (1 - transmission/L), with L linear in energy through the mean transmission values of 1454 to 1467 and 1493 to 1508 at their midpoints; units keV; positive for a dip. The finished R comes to 7.9 keV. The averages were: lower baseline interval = 0.973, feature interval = 0.65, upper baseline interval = 0.774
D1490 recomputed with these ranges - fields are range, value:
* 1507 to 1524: 1.04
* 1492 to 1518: 0.863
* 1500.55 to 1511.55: 0.927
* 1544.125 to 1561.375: 1.14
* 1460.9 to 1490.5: 0.715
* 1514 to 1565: 1.12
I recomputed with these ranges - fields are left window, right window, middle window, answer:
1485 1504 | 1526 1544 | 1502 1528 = -4.9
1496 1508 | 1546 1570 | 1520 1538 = -2.5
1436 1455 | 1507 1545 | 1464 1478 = 2.6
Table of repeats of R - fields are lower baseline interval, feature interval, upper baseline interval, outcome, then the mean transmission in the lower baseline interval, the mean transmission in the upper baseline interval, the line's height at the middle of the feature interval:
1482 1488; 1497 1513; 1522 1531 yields -1.9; 0.483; 1.12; 0.788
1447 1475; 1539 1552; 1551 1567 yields 0.1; 0.937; 1.15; 1.12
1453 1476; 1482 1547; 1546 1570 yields 8.9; 0.914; 1.16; 1.05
